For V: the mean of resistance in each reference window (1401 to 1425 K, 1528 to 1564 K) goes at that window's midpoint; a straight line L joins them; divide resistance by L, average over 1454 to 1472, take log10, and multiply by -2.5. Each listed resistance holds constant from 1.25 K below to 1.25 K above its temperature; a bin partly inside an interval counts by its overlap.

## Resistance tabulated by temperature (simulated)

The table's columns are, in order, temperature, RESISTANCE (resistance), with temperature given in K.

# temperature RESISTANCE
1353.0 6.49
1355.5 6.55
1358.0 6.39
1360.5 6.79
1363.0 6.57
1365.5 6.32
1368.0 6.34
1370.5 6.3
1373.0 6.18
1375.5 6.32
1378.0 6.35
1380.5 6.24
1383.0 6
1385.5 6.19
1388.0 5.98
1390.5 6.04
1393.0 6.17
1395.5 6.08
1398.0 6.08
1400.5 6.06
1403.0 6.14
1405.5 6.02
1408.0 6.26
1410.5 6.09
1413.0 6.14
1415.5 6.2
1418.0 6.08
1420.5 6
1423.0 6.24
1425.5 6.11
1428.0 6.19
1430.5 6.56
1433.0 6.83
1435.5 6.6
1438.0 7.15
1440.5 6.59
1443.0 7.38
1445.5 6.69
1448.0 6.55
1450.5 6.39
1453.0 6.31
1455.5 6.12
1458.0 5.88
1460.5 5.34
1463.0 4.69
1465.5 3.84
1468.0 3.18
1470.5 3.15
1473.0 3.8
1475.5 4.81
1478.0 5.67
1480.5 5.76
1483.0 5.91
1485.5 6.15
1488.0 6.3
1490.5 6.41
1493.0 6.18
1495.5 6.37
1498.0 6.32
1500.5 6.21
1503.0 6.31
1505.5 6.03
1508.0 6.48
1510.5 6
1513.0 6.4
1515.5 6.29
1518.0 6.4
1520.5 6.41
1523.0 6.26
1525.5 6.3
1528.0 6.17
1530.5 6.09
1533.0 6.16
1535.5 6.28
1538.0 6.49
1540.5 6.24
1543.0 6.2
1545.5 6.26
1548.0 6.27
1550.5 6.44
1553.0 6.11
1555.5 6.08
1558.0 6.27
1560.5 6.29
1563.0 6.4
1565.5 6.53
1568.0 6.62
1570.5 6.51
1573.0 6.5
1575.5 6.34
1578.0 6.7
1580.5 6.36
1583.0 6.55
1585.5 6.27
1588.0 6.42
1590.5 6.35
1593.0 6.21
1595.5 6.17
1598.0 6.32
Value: 0.32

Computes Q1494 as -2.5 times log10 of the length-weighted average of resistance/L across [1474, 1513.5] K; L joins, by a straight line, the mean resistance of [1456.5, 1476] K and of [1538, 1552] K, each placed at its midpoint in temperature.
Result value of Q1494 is -0.20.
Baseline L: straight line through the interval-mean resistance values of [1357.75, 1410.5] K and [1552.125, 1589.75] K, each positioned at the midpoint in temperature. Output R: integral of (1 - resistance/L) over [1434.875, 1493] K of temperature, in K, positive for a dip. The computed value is 5.68 K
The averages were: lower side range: 6.22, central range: 5.68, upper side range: 6.4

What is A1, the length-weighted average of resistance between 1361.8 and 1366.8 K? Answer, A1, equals 6.44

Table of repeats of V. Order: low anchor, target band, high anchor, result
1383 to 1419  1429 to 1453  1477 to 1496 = -0.11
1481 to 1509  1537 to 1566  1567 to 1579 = 0.03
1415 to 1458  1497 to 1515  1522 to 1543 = 0.01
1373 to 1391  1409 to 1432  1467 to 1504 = -0.05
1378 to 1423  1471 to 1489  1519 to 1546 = 0.16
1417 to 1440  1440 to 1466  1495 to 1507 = 0.06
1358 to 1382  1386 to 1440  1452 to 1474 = -0.12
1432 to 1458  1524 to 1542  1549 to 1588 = 0.04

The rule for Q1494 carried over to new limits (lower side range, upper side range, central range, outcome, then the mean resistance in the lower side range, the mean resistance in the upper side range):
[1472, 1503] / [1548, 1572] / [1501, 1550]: -0.026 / 5.86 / 6.36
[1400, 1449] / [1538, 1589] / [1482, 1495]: 0.031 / 6.4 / 6.37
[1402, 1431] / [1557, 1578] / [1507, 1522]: 0.004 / 6.16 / 6.45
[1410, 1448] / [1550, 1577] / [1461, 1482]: 0.409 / 6.47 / 6.37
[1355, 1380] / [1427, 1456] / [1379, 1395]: 0.061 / 6.4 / 6.63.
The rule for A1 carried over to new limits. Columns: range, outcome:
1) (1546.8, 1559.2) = 6.23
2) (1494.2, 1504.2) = 6.3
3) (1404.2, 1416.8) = 6.14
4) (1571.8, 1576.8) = 6.42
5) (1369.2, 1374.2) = 6.24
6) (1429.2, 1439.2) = 6.78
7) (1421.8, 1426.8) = 6.17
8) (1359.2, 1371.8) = 6.46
